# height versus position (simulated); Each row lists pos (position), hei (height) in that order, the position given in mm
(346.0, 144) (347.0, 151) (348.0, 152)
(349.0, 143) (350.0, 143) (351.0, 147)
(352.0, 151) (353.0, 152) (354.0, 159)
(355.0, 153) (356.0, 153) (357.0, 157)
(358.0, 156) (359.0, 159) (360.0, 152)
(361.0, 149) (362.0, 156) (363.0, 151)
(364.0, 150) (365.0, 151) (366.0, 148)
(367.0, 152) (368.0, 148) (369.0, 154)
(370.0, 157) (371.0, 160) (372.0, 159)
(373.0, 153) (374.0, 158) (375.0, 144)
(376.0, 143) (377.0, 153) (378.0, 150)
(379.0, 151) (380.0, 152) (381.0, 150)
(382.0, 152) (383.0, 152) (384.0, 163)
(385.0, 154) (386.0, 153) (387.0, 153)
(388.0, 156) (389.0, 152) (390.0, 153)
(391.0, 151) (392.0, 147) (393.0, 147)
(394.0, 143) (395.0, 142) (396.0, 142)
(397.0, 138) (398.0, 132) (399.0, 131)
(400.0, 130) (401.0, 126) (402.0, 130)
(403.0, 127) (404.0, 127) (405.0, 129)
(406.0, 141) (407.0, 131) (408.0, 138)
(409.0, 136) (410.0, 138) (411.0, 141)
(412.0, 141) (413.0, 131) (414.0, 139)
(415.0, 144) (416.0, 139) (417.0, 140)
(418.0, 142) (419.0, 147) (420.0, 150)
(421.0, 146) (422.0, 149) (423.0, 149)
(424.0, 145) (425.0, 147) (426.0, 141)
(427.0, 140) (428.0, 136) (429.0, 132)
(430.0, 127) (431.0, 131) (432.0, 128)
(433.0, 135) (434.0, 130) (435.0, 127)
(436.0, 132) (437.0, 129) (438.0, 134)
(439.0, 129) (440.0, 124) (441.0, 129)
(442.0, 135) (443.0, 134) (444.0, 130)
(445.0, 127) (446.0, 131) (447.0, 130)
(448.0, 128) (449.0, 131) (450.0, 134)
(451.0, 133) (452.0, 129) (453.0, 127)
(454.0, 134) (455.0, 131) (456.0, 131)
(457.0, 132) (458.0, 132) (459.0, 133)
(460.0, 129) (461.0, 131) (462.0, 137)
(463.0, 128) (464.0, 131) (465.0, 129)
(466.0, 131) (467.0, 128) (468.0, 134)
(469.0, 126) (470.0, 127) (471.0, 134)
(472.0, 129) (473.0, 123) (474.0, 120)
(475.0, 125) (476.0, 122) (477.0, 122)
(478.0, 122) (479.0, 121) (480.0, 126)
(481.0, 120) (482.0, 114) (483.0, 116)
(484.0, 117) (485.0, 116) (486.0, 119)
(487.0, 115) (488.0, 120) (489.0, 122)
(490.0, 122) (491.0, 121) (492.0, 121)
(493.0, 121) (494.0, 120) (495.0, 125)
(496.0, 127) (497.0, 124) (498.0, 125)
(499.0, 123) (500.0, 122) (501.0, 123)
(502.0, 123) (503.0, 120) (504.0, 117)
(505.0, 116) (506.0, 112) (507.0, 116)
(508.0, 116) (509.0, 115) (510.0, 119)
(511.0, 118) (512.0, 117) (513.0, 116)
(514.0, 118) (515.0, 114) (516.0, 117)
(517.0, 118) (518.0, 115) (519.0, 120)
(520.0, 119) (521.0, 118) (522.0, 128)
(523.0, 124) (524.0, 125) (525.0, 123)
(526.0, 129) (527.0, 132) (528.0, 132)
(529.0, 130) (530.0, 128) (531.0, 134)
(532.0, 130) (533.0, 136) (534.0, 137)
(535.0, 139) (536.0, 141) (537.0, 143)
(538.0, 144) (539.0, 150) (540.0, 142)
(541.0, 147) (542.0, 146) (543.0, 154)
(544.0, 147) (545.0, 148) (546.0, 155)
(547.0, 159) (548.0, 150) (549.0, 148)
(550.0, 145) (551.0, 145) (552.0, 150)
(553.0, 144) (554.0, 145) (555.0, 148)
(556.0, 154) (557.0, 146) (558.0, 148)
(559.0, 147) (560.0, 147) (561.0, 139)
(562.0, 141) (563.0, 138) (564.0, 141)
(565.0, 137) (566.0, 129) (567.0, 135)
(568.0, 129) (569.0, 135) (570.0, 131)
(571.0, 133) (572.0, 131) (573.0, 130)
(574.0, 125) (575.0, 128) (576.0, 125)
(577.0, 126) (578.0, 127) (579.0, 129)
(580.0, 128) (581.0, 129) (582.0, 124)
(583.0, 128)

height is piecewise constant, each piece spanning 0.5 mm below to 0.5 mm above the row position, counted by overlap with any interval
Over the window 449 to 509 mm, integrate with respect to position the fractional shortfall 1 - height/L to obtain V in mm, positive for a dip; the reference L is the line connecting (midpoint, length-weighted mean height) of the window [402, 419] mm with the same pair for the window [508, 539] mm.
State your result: 2.7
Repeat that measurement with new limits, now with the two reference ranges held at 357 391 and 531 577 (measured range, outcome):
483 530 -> 7.67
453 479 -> 3.23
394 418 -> 2.41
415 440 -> 1.98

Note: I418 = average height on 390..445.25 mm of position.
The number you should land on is 137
